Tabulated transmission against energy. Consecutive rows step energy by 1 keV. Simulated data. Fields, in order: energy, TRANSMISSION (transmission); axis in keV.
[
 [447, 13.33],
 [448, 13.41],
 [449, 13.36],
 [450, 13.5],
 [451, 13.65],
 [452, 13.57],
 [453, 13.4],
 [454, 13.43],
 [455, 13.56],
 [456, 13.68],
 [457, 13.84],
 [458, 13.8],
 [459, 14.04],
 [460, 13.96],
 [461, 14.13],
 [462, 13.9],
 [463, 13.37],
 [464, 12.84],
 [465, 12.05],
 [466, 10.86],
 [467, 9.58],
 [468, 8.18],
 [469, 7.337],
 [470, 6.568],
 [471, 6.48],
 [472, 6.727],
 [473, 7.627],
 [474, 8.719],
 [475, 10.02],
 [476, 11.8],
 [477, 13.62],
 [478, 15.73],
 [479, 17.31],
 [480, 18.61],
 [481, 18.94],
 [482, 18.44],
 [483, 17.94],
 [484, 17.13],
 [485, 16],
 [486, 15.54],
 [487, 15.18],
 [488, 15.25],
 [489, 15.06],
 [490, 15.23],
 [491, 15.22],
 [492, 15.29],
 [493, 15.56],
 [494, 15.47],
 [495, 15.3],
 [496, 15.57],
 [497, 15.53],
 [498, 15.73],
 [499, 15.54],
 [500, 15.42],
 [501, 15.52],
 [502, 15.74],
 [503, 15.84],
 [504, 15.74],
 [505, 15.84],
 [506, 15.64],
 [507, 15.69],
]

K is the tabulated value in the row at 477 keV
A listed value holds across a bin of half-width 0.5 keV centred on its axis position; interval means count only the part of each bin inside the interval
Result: 13.62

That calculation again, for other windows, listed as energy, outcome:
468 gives 8.18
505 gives 15.84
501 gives 15.52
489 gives 15.06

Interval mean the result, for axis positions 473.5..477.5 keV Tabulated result 11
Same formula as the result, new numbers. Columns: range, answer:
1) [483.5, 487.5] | 16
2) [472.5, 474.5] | 8.17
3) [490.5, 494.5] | 15.4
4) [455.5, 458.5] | 13.8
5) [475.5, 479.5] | 14.6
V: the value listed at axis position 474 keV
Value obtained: 8.719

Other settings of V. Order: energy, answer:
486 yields 15.54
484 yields 17.13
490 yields 15.23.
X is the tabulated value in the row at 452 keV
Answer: 13.57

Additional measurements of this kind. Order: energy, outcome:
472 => 6.727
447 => 13.33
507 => 15.69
